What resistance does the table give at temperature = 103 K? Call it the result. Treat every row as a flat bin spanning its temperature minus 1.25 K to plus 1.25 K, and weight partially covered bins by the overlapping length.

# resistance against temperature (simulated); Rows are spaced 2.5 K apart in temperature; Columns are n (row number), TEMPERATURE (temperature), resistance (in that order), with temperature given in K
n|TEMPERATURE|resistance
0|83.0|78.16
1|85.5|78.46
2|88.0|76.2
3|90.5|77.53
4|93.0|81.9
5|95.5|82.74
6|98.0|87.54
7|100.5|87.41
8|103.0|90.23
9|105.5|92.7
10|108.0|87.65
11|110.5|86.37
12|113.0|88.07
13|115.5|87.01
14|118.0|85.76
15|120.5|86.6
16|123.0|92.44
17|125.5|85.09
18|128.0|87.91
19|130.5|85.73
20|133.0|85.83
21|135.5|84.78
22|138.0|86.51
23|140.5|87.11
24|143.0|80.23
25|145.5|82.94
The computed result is 90.23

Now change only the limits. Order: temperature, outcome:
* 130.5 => 85.73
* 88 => 76.2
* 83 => 78.16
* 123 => 92.44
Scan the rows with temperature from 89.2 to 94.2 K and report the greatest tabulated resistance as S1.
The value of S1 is 81.9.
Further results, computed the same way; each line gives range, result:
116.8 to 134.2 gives 92.44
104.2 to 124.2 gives 92.7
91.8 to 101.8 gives 87.54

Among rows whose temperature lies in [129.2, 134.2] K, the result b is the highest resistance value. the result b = 85.83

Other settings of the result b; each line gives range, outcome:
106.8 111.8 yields 87.65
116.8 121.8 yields 86.6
